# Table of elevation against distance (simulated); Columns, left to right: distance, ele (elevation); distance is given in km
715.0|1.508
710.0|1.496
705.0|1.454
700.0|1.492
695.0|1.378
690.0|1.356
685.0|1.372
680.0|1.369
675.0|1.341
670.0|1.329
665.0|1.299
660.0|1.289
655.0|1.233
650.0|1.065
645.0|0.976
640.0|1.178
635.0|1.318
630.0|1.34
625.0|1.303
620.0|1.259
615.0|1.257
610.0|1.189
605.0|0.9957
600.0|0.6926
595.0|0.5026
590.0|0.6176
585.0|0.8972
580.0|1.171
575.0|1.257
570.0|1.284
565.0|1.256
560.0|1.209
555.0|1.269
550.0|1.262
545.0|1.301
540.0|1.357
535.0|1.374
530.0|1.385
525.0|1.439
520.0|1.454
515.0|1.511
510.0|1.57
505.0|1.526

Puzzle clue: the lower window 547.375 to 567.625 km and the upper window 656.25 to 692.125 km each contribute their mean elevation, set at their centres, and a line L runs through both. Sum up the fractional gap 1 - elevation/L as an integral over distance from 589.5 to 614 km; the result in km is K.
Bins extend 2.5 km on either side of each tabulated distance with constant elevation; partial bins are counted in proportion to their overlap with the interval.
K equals 8.41 km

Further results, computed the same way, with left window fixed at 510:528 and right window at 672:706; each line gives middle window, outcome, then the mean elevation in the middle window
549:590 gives 8.21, 1.16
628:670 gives 5.77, 1.22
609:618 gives 1.26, 1.23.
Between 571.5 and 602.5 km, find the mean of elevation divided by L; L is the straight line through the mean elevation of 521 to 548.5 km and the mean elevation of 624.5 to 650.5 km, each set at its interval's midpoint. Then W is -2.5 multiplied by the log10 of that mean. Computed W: 0.426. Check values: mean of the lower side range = 1.37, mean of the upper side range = 1.2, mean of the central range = 0.87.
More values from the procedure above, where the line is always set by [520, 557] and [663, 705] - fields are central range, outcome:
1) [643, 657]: 0.246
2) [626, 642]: 0.066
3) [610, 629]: 0.079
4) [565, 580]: 0.086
